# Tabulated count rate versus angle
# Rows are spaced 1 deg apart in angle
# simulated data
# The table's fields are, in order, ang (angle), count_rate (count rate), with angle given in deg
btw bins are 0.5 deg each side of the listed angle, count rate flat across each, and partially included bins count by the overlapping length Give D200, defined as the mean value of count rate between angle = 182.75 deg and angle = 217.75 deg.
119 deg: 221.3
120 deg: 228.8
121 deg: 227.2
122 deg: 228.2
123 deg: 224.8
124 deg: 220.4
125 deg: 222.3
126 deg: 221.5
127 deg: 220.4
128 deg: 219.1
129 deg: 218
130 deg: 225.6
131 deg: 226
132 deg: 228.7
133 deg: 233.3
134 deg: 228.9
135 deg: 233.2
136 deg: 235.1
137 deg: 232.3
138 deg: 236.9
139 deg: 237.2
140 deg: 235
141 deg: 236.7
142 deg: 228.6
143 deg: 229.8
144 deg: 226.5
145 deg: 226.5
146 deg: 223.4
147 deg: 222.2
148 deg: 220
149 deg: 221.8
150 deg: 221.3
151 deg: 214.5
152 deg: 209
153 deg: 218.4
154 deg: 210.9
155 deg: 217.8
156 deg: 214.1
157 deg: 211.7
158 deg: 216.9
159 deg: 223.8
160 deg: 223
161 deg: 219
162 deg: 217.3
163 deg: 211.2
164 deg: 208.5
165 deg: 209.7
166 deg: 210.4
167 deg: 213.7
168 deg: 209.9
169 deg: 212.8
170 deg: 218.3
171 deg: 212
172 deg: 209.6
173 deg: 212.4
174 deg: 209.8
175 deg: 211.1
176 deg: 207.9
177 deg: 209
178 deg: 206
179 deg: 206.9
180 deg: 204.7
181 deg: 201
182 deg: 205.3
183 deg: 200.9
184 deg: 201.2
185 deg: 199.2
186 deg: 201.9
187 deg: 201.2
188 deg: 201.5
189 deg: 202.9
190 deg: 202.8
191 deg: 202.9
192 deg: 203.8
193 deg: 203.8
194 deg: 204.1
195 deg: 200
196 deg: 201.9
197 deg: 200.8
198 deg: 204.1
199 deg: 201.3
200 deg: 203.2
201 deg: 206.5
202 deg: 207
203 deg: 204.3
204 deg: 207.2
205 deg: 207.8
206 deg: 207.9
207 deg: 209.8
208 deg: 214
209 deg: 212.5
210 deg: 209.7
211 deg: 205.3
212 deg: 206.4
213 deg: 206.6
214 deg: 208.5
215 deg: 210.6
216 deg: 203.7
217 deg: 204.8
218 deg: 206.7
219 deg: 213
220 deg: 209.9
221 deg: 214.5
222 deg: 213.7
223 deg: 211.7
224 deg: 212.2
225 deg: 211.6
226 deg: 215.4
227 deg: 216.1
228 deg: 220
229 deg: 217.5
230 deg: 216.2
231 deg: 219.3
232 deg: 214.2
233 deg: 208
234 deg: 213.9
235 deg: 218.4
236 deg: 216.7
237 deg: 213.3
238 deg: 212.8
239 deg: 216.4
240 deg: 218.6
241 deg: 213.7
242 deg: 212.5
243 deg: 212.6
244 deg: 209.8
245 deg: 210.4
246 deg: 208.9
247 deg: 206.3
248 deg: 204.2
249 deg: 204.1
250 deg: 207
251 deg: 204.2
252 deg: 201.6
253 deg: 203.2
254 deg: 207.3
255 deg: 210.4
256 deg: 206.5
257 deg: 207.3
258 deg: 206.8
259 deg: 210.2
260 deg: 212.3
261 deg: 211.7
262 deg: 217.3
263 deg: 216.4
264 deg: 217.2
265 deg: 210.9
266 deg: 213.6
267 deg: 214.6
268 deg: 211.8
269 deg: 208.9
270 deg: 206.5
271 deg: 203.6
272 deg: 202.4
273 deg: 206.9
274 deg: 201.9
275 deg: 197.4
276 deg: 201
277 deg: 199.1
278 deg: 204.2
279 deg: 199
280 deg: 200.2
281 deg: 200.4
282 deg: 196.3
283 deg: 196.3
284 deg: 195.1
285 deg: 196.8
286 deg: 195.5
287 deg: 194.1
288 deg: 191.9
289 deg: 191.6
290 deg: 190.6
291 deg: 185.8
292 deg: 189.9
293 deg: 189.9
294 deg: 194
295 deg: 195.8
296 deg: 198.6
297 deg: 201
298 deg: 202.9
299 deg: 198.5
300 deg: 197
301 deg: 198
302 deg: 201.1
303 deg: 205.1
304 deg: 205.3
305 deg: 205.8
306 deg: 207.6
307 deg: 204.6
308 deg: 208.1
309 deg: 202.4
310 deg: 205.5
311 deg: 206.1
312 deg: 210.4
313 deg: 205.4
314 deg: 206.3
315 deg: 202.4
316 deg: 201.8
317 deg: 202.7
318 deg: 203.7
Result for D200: 205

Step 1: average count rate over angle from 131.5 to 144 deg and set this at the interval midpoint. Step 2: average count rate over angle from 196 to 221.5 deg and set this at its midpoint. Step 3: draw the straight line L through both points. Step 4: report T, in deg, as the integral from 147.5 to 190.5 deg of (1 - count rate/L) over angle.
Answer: 2.1 deg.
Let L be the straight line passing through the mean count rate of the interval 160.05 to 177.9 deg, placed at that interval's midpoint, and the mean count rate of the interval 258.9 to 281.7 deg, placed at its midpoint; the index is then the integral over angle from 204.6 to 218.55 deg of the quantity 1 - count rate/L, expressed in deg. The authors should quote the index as 0.1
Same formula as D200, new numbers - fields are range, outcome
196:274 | 210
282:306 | 197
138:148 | 229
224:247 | 214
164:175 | 212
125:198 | 215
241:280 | 208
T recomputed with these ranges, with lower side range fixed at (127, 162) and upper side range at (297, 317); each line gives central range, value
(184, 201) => 1.2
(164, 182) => 0.9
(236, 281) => 0.3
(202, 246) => 0.5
